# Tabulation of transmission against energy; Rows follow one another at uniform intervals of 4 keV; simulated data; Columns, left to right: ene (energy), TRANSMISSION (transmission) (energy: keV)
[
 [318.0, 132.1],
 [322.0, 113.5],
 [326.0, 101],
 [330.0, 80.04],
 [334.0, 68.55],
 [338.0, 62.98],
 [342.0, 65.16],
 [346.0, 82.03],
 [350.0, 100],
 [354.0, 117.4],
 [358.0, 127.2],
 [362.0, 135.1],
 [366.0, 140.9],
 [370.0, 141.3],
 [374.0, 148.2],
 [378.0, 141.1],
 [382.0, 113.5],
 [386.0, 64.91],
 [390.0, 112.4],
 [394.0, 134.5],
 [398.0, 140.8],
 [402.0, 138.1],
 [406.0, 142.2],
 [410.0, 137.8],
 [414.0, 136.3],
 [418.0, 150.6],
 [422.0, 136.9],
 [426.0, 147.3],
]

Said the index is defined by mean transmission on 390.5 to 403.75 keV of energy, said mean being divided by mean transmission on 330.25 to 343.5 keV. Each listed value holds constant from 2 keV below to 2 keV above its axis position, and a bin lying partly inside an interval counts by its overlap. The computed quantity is 2.00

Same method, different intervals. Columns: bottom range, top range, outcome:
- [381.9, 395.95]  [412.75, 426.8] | 1.36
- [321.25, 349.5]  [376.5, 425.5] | 1.59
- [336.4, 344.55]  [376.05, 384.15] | 1.93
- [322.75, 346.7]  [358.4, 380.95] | 1.78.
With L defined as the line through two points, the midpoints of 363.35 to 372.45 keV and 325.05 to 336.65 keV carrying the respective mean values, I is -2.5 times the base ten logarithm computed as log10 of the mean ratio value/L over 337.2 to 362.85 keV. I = 0.16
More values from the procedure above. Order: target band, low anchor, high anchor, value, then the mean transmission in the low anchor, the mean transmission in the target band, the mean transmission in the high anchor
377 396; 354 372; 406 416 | 0.21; 134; 112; 138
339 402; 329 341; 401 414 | -0.15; 69.3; 117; 139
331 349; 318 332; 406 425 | 0.46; 103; 71.9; 141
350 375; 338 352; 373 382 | -0.19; 79.6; 132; 137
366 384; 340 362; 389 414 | -0.17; 102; 137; 135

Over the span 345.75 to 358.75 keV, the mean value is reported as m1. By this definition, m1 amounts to 108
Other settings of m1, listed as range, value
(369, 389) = 120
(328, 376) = 106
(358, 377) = 140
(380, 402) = 115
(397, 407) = 140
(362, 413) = 130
